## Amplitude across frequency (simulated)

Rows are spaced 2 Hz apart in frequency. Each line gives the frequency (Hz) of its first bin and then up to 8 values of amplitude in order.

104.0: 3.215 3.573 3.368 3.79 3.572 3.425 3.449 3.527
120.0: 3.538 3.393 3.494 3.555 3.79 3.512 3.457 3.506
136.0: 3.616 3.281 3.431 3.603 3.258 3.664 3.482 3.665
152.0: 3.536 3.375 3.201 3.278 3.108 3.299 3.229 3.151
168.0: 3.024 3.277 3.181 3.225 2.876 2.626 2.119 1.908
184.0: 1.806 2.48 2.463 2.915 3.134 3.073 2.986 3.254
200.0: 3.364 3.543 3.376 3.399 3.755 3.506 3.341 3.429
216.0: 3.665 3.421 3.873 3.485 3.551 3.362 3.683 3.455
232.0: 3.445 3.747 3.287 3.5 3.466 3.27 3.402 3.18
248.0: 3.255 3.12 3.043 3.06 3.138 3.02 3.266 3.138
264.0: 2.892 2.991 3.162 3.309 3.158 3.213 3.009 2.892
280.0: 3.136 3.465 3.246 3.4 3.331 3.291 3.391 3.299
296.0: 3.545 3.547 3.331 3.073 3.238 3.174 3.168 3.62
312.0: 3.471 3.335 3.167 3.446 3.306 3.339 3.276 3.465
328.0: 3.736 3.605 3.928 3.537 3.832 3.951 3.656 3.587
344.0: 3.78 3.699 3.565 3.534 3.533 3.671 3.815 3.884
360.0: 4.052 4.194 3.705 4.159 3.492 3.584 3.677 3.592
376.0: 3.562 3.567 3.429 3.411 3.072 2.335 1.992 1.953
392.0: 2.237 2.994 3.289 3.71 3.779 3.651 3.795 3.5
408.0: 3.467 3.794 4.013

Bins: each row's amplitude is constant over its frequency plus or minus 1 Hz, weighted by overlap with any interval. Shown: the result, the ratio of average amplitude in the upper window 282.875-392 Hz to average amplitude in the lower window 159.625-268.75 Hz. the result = 1.08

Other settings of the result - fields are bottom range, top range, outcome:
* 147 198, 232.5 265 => 1.09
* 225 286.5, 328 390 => 1.10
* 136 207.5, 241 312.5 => 1.04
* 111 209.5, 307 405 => 1.08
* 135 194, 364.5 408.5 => 1.07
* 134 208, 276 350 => 1.10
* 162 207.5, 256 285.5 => 1.07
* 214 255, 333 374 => 1.10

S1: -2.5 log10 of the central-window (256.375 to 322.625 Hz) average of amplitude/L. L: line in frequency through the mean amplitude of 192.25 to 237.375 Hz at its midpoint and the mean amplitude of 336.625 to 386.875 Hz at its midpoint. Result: 0.092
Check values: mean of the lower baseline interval 3.45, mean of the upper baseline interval 3.63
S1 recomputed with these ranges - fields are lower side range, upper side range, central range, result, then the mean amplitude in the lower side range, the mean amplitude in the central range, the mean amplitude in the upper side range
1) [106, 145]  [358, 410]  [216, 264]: 0.03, 3.51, 3.35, 3.39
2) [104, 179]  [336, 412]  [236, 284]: 0.08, 3.39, 3.18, 3.49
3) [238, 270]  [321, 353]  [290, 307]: 0.03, 3.18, 3.32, 3.63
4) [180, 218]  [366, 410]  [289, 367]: -0.11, 3.06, 3.56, 3.28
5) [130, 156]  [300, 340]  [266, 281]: 0.11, 3.48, 3.12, 3.46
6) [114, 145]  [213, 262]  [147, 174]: 0.05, 3.49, 3.29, 3.38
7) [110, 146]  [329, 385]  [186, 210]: 0.12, 3.51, 3.19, 3.68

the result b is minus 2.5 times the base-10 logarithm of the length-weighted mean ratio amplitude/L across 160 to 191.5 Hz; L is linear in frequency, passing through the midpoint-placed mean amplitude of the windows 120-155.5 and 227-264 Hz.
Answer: 0.23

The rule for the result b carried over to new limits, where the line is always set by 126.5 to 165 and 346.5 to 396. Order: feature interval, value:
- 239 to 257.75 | 0.07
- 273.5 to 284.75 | 0.08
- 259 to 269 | 0.11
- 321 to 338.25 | -0.07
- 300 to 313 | 0.03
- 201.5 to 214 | -0.02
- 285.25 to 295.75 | 0.01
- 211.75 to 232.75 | -0.03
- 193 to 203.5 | 0.06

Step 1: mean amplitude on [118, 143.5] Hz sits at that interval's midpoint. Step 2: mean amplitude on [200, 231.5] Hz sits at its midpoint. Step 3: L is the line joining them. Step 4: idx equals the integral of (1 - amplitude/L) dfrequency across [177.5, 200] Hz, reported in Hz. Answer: 5.5 Hz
